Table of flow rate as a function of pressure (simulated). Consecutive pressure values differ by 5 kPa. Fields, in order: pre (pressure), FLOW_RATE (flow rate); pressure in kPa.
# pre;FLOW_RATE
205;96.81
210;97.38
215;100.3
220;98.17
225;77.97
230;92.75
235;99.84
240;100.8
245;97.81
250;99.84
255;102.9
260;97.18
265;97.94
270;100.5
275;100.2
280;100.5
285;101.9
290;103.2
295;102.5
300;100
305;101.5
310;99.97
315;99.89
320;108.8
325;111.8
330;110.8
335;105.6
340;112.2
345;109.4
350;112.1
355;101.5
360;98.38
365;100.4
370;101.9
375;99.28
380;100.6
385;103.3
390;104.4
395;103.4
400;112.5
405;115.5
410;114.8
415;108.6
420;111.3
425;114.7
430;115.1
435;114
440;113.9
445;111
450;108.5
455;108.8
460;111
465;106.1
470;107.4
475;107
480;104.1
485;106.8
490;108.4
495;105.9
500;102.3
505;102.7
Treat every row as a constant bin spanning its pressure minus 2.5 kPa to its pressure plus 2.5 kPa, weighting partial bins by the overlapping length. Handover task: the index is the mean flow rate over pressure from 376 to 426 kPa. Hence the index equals 108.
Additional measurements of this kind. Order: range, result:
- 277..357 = 105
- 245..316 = 100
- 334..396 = 104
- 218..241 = 93.4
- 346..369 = 103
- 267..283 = 100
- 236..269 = 99.5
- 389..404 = 108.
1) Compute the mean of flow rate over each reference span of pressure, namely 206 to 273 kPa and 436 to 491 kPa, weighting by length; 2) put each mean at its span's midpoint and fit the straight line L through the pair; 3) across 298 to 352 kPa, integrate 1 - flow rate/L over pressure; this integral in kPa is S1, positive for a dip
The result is -2.6 kPa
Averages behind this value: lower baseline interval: 97.2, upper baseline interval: 109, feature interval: 107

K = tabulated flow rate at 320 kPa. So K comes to 108.8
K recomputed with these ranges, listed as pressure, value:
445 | 111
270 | 100.5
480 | 104.1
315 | 99.89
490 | 108.4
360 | 98.38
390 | 104.4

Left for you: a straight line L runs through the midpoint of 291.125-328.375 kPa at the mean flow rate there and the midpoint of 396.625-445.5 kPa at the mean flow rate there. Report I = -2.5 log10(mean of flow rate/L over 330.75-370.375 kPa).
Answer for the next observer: 0.015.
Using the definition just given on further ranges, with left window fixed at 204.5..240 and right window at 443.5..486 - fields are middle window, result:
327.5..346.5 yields -0.09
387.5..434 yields -0.06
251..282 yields -0.03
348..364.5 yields -0.01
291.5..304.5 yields -0.03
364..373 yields 0.02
